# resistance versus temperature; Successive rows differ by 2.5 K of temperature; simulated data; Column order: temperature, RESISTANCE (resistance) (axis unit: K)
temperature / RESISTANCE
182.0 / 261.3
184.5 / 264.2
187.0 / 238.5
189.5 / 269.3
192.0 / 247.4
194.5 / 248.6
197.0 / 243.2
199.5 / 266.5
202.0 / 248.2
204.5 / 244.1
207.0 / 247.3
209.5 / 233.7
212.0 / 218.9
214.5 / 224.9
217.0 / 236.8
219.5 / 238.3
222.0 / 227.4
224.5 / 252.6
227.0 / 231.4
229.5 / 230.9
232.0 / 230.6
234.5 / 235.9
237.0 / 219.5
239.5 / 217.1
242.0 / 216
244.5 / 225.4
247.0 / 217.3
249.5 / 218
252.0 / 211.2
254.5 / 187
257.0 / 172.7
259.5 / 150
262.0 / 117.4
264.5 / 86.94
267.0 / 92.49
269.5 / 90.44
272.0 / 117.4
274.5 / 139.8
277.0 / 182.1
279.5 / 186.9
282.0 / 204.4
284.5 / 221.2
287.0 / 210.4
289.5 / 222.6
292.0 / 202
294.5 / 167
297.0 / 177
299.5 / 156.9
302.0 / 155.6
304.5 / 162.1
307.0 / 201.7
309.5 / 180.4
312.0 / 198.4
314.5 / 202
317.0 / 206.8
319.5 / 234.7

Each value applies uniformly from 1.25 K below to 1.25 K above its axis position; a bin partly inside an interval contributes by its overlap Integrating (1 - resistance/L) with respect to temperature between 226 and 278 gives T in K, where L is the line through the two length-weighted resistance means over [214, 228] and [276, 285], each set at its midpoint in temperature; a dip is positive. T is 8.94 K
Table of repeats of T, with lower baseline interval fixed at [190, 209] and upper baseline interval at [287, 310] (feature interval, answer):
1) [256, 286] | 7.89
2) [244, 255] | 0.16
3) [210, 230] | 0.23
